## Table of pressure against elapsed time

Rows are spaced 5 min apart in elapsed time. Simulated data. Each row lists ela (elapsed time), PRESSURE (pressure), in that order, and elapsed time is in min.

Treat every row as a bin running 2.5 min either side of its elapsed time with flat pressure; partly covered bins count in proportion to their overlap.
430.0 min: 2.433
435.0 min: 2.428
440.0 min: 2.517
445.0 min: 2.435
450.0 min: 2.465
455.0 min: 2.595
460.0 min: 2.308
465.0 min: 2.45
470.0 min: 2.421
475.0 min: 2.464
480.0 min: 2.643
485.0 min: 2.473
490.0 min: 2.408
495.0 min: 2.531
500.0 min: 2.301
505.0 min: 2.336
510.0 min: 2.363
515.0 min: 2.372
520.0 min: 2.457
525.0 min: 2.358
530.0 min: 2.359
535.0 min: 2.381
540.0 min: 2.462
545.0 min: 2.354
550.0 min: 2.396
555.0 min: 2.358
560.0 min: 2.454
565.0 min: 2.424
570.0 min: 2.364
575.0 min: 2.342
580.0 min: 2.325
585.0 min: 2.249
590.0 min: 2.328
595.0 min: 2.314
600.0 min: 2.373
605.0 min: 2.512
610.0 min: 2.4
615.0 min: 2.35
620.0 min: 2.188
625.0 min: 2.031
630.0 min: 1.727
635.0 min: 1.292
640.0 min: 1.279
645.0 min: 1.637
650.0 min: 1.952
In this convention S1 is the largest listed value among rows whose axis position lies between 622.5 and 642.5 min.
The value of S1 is 2.031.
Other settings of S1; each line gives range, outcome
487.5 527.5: 2.531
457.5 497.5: 2.643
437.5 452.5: 2.517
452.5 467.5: 2.595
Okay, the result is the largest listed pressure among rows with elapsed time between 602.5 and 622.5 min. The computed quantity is 2.512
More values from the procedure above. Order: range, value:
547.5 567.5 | 2.454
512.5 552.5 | 2.462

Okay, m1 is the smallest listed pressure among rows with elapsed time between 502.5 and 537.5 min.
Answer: 2.336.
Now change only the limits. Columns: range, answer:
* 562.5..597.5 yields 2.249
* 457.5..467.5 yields 2.308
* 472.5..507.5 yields 2.301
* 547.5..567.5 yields 2.358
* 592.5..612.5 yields 2.314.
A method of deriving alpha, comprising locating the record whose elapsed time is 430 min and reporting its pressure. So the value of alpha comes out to 2.433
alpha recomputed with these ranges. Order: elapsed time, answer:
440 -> 2.517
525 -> 2.358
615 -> 2.35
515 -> 2.372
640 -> 1.279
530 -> 2.359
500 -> 2.301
